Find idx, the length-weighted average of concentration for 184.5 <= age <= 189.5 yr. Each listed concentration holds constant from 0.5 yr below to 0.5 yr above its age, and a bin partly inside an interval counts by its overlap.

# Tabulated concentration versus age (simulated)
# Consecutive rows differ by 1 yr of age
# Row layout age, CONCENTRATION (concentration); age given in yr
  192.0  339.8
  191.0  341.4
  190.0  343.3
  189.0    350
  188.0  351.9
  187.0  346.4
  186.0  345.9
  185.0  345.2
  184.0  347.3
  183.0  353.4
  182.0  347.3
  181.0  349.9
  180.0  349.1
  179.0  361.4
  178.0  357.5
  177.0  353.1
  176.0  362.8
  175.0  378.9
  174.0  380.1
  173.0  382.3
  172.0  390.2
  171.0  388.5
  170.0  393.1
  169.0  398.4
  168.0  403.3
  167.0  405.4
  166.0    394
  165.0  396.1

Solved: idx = 348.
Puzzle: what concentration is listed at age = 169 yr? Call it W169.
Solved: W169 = 398.4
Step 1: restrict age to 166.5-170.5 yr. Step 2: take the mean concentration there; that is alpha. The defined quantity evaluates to 400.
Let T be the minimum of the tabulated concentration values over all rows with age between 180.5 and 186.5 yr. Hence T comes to 345.2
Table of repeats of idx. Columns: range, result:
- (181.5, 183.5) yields 350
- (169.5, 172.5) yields 391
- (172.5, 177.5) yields 371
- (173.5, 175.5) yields 380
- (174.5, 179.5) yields 363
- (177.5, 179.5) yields 359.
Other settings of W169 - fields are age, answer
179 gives 361.4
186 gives 345.9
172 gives 390.2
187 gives 346.4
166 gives 394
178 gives 357.5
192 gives 339.8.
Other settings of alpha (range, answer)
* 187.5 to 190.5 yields 348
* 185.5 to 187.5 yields 346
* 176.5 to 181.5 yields 354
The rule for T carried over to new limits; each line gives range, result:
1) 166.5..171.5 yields 388.5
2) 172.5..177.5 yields 353.1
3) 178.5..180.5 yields 349.1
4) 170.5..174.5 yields 380.1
